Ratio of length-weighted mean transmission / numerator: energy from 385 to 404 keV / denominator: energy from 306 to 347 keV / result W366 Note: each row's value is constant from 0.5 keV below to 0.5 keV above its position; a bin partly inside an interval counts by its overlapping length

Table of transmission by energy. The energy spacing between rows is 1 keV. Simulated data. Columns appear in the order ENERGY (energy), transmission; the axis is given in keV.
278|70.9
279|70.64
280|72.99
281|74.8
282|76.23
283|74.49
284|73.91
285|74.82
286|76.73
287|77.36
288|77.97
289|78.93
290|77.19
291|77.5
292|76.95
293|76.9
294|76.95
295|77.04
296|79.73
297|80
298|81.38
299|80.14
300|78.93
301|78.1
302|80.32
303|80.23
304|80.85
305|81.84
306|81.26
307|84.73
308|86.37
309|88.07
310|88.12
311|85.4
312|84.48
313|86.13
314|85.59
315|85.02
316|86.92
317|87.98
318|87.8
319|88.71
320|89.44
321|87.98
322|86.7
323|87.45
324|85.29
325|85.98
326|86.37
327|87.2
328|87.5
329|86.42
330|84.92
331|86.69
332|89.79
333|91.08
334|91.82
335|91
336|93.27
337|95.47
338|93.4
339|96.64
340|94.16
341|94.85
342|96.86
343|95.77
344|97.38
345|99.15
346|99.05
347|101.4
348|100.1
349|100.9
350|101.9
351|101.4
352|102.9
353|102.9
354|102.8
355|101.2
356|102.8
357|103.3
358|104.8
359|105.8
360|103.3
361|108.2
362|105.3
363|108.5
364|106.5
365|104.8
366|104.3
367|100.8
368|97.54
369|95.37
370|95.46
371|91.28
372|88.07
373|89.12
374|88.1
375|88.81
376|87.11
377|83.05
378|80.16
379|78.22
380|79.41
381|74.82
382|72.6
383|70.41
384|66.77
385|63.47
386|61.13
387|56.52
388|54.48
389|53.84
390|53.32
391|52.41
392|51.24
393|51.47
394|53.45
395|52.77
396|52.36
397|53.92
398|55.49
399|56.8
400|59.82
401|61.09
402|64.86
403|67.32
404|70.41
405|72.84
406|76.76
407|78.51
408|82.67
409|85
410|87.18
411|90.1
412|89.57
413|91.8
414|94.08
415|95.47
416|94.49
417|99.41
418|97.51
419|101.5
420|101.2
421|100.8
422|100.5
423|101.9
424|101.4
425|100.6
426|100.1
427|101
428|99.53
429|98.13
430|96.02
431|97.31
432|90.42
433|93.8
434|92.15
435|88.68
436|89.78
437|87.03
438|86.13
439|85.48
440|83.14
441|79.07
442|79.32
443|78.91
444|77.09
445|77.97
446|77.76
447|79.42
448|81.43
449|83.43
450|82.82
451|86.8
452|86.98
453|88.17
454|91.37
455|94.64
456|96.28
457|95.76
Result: 0.63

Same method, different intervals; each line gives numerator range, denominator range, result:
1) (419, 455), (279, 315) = 1.13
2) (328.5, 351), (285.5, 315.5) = 1.17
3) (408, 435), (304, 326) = 1.11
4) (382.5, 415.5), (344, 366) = 0.65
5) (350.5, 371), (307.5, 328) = 1.18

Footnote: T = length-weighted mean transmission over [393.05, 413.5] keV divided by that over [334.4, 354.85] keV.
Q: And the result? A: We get 0.7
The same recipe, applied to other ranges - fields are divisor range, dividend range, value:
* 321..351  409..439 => 1.03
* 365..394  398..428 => 1.14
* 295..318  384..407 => 0.71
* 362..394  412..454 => 1.15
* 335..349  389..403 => 0.58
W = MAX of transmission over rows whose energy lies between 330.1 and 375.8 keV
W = 108.5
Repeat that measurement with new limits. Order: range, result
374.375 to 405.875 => 88.81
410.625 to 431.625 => 101.9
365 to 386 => 104.8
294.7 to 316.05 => 88.12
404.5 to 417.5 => 99.41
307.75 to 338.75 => 95.47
